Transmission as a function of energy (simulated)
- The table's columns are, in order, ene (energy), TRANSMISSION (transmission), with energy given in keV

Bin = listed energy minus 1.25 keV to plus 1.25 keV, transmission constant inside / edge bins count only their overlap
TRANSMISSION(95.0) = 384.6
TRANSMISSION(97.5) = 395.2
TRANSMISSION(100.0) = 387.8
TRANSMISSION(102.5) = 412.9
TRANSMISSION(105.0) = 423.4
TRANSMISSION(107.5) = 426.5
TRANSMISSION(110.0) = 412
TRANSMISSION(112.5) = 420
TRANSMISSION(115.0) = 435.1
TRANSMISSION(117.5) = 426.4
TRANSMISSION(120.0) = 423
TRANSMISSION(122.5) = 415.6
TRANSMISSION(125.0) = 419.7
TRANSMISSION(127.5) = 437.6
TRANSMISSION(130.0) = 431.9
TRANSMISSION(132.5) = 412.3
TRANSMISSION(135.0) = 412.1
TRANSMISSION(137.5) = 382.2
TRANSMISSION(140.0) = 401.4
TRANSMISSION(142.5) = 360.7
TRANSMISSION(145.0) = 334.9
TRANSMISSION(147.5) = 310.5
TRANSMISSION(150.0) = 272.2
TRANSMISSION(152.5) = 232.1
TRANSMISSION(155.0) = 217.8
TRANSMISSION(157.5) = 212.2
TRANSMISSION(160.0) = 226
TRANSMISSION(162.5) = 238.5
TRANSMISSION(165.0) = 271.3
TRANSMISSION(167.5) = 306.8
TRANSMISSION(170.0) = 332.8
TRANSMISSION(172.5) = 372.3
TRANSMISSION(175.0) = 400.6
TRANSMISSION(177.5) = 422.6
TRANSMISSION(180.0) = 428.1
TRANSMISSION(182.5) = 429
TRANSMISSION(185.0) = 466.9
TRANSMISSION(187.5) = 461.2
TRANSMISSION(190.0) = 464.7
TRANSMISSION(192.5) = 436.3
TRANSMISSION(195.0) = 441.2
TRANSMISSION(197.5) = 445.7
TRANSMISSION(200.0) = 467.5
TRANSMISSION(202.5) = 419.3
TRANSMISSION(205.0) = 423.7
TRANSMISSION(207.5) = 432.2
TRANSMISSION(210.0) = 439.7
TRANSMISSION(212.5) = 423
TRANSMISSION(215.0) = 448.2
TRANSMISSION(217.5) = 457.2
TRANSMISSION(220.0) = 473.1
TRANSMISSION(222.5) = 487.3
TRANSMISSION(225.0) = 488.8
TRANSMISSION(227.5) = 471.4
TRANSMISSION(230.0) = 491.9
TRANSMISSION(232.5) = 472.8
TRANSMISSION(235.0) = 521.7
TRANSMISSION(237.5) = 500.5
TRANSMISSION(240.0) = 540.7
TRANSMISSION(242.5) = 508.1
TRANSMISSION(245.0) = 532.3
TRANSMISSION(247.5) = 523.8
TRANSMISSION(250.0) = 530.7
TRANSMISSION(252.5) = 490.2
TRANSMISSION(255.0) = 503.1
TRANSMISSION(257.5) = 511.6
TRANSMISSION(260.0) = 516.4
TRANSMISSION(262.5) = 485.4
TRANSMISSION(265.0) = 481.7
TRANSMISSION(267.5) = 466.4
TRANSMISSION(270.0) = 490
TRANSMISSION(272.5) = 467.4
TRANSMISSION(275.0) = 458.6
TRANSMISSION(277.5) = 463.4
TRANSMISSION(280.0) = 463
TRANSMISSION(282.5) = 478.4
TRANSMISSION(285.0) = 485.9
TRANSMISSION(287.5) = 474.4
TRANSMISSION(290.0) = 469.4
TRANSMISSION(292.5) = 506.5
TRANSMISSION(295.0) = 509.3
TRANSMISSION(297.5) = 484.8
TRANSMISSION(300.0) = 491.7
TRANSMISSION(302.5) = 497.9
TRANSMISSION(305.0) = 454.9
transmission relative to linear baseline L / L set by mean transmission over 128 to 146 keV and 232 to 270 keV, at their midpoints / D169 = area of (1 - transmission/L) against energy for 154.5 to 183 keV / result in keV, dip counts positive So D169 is 7.0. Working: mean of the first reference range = 394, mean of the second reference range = 506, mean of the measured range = 321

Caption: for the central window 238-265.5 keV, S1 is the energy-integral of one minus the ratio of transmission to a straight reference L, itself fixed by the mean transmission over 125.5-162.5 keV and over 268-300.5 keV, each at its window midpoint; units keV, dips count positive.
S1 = -4.2 keV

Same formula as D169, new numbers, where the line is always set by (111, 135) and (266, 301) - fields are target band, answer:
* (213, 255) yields -3.0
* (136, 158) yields 6.4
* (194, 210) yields 0.5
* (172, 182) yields 0.7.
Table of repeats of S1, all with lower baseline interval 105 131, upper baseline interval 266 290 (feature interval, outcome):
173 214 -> 0.96 keV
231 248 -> -1.95 keV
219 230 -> -0.62 keV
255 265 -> -0.75 keV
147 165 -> 7.95 keV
